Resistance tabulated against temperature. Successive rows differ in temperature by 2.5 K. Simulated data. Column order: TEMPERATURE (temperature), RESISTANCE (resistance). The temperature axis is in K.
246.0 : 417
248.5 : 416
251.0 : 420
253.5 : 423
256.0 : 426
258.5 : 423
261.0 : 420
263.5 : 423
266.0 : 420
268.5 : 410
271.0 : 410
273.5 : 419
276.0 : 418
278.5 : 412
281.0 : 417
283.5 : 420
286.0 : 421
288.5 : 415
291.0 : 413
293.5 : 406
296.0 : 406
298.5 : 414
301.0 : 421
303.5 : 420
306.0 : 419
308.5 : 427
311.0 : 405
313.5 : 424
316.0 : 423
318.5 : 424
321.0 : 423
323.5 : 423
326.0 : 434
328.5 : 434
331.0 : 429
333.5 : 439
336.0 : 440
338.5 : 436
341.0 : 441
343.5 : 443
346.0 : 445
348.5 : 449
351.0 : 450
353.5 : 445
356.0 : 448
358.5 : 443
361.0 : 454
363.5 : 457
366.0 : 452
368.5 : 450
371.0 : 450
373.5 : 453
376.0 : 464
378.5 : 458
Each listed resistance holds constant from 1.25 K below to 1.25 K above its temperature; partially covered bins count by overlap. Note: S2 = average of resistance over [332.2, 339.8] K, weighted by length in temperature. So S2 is 438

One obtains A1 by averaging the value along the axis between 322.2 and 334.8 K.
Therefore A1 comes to 432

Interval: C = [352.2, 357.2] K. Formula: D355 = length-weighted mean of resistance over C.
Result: 447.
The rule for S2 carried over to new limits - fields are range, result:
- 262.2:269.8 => 418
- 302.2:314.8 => 419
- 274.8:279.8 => 415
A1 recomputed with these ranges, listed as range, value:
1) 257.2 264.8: 422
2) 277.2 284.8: 416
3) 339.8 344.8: 442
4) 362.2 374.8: 452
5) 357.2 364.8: 451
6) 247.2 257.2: 421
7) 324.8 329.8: 434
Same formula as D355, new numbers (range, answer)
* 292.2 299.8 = 409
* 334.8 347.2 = 441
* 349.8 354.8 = 447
